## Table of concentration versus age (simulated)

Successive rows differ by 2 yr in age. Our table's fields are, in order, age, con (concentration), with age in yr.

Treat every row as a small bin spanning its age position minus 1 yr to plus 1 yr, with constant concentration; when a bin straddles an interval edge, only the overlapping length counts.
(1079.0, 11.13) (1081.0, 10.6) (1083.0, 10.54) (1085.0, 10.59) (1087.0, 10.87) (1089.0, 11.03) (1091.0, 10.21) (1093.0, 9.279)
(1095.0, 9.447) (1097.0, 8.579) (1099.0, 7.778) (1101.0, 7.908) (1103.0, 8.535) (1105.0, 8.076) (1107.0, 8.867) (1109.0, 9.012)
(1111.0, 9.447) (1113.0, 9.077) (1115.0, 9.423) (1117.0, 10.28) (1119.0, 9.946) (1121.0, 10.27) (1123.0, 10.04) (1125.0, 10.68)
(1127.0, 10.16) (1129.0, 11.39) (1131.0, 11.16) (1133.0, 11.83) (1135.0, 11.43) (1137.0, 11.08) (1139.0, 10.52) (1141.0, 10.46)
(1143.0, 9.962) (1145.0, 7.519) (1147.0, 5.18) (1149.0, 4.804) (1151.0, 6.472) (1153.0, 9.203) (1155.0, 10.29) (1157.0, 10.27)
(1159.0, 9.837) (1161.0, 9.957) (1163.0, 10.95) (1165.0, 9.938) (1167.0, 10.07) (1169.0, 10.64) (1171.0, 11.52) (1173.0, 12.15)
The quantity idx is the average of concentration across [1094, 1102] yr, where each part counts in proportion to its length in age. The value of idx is 8.43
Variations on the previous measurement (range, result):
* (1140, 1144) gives 10.2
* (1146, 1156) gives 7.19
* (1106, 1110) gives 8.94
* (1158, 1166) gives 10.2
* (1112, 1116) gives 9.25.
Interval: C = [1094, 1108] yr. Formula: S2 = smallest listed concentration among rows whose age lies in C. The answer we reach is 7.778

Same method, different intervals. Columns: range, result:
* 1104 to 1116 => 8.076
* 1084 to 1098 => 8.579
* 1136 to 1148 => 5.18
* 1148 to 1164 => 4.804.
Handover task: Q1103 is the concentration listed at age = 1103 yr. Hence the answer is 8.535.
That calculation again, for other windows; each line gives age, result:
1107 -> 8.867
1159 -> 9.837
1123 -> 10.04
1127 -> 10.16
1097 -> 8.579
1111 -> 9.447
